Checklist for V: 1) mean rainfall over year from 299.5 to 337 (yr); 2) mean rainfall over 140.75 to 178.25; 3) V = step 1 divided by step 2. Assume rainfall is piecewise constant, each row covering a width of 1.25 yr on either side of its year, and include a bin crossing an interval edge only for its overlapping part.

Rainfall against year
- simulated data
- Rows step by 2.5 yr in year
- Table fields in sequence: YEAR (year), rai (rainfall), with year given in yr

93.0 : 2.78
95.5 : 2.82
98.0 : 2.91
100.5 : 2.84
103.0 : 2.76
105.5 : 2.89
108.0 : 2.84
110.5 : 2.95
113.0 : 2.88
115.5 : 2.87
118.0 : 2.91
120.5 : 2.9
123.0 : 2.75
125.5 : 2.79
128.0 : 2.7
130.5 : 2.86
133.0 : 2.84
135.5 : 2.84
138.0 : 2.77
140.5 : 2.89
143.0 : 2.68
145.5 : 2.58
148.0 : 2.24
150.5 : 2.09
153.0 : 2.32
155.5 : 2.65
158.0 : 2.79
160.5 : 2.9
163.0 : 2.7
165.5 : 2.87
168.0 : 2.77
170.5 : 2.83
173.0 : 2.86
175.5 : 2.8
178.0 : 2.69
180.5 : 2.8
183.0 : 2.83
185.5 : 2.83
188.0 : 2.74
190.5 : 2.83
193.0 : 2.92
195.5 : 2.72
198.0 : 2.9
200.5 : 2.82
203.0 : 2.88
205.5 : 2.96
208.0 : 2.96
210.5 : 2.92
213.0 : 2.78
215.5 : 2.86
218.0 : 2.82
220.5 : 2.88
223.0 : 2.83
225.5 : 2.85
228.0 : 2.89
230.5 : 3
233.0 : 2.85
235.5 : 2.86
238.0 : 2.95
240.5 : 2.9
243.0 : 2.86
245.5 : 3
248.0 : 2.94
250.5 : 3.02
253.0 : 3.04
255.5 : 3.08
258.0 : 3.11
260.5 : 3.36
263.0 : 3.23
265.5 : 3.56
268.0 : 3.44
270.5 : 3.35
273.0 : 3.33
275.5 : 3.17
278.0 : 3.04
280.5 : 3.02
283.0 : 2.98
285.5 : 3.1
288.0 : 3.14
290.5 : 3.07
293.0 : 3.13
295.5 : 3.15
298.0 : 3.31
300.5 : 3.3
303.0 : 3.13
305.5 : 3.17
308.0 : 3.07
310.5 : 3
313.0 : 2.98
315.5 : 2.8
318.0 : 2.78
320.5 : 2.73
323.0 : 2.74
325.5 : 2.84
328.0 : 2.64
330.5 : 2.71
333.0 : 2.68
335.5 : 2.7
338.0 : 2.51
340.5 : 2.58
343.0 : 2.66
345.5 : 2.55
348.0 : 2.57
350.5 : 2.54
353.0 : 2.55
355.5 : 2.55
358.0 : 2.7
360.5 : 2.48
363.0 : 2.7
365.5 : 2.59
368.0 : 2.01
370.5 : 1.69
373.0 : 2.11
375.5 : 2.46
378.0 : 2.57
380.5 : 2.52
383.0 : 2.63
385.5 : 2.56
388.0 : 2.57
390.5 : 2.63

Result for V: 1.08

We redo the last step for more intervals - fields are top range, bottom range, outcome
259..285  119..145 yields 1.16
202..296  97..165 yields 1.10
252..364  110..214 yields 1.06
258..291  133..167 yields 1.21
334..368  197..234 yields 0.89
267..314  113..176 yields 1.15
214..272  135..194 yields 1.12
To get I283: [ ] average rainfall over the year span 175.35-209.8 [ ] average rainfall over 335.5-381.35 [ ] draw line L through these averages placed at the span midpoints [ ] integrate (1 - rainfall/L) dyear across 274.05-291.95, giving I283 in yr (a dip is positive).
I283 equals -3.0 yr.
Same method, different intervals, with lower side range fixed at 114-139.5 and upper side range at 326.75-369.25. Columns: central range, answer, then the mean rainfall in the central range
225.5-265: -4.7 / 3.01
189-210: -1.0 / 2.87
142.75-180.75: 1.7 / 2.66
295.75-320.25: -4.0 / 3.05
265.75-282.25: -3.6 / 3.24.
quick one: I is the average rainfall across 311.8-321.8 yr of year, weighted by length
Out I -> 2.82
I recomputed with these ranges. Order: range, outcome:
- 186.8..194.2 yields 2.83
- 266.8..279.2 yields 3.27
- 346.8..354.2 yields 2.55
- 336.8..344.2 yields 2.58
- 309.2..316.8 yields 2.93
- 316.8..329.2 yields 2.75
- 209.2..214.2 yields 2.85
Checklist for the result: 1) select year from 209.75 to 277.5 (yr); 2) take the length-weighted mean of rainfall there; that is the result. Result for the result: 3.03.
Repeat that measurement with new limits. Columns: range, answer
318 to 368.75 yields 2.61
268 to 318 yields 3.12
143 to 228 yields 2.76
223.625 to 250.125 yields 2.91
